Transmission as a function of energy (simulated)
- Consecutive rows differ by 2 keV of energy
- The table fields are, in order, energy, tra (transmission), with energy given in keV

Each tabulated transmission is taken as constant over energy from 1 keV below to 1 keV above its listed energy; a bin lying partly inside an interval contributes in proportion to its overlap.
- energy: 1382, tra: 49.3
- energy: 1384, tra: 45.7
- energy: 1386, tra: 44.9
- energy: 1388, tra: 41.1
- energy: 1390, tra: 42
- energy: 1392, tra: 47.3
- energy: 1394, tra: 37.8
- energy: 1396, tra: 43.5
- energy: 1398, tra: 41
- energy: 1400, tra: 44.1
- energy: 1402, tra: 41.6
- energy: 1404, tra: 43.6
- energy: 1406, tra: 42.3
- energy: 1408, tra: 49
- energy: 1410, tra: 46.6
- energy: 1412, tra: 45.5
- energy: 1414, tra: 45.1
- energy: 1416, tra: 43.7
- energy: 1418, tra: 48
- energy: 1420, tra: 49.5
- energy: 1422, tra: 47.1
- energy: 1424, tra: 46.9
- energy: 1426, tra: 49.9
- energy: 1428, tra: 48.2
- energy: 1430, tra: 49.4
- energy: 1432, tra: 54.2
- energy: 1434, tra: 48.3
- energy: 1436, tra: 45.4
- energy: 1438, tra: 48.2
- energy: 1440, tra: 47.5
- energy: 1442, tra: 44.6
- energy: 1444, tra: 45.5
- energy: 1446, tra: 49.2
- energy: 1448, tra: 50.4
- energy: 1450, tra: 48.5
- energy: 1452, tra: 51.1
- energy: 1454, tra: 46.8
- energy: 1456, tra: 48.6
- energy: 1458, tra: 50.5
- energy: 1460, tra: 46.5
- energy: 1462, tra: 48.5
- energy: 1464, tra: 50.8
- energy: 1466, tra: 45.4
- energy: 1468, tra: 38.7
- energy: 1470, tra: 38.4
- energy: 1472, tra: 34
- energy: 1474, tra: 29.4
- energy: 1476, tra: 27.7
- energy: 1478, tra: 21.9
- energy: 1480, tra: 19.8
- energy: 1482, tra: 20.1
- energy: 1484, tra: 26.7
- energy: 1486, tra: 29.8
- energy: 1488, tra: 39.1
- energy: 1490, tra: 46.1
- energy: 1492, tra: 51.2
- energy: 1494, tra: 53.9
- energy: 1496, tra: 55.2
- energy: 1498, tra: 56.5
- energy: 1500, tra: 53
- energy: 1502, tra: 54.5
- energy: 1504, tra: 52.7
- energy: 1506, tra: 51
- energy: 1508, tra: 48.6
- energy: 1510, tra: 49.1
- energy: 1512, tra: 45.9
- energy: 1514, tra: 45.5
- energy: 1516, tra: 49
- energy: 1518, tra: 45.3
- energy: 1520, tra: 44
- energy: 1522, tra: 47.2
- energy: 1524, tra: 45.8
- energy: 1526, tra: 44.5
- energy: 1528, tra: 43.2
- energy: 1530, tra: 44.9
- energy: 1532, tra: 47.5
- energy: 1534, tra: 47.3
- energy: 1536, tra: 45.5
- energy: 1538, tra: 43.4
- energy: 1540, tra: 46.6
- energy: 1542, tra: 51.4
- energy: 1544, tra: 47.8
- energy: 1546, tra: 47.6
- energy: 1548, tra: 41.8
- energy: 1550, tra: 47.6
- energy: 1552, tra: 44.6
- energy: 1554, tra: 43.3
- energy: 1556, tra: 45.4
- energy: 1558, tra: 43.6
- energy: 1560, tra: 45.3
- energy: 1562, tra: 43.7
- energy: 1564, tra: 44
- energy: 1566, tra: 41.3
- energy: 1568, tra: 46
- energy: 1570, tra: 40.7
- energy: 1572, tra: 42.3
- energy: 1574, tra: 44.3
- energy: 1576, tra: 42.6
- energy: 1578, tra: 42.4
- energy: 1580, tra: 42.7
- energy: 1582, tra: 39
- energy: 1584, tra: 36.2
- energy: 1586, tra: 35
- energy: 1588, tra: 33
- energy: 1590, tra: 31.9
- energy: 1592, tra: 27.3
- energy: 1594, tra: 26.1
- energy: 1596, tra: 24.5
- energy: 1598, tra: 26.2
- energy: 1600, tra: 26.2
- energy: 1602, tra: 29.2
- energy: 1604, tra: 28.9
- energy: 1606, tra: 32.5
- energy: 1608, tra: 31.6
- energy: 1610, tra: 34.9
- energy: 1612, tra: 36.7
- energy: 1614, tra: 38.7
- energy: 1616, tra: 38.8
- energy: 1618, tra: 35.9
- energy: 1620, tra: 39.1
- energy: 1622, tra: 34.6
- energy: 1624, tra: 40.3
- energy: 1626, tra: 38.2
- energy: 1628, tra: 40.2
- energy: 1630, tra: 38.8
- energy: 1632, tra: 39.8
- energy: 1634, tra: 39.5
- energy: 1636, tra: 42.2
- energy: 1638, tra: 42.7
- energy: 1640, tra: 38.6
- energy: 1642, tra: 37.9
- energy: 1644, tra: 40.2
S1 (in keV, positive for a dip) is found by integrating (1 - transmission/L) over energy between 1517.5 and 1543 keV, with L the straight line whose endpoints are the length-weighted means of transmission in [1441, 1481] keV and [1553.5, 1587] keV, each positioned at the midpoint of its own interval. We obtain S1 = -2.3 keV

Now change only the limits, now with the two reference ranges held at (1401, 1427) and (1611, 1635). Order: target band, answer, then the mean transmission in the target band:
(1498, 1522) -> -3.8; 49.2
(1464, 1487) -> 6.7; 31.1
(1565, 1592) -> 0.5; 39.3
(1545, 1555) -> -1.0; 45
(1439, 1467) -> -2.2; 48.1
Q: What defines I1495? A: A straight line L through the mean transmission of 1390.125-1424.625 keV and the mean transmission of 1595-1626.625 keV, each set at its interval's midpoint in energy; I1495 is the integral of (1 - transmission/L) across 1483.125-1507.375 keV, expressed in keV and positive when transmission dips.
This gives -4.74 keV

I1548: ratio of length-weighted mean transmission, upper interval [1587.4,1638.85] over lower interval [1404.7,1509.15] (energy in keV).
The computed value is 0.8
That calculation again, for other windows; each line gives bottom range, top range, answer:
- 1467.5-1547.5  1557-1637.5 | 0.86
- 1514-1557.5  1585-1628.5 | 0.72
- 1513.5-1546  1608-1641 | 0.83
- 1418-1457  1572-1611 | 0.70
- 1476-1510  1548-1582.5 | 1.03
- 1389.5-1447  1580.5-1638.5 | 0.75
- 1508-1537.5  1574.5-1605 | 0.71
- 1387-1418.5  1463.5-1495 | 0.81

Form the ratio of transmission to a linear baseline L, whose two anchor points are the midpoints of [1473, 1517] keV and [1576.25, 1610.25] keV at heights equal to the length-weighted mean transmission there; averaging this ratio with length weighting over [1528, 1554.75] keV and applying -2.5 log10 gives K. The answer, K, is -0.22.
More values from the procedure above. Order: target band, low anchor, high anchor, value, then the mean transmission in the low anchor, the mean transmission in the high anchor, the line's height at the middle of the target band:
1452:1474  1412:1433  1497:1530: 0.09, 48.1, 48.4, 48.2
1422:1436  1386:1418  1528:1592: -0.13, 43.8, 42.9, 43.6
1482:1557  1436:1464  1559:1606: -0.11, 48.1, 36.4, 42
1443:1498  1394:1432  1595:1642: 0.04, 45.8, 35.6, 43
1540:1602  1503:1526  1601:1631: 0.04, 47.5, 35.9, 41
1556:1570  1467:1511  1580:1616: -0.25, 40.8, 32.1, 34.9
